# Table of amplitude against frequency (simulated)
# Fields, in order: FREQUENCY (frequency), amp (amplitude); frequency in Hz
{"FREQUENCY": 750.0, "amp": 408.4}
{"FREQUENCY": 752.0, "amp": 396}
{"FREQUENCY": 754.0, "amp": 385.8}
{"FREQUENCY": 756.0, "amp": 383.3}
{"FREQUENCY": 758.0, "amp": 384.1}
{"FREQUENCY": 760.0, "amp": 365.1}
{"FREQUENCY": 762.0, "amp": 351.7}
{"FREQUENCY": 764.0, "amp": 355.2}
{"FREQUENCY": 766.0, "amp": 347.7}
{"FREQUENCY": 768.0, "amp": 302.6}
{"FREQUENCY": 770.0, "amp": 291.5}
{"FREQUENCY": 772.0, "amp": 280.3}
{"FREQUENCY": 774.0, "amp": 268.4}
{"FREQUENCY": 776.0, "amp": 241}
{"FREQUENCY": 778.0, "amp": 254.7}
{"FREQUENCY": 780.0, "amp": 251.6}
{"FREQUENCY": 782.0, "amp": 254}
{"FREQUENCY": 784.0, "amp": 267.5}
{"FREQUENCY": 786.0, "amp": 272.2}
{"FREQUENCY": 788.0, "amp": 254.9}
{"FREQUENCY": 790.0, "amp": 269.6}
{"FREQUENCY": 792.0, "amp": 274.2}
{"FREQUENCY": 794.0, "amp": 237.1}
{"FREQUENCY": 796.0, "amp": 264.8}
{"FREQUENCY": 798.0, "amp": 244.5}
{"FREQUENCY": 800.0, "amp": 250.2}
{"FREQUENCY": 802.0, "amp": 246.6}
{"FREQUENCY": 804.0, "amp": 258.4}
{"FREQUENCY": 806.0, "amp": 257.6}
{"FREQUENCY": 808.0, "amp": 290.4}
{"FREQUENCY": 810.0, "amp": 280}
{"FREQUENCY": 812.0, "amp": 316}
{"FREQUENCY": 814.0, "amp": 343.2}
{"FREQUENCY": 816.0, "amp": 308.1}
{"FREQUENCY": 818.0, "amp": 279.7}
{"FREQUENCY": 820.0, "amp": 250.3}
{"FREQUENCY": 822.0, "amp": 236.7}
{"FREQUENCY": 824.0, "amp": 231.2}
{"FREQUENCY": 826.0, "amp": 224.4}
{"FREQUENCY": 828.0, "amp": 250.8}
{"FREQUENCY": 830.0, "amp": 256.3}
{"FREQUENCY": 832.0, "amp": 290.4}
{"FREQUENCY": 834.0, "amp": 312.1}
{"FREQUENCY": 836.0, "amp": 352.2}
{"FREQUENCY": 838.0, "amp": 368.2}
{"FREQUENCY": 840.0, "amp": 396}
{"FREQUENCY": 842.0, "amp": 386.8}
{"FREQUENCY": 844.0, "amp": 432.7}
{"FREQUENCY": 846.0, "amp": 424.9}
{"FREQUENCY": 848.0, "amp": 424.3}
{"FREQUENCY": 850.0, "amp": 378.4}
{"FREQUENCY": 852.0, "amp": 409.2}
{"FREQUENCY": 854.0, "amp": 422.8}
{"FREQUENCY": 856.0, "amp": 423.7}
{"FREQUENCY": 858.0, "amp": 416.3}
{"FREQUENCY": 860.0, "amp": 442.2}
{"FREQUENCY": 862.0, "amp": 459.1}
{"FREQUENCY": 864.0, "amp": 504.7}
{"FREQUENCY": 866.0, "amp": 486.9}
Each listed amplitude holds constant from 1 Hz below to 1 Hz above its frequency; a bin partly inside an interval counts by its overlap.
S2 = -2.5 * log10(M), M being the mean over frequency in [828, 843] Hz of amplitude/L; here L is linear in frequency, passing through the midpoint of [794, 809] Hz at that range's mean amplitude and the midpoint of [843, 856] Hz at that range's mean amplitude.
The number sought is 0.12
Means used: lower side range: 257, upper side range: 416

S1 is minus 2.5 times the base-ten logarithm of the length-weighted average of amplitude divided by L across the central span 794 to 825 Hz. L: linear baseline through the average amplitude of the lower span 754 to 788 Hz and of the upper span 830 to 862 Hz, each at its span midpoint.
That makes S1 0.28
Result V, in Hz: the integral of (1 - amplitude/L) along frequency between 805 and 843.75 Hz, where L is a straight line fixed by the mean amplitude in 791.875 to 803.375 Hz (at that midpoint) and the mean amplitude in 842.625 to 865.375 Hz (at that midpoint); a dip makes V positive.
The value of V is 4.3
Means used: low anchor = 251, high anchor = 431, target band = 299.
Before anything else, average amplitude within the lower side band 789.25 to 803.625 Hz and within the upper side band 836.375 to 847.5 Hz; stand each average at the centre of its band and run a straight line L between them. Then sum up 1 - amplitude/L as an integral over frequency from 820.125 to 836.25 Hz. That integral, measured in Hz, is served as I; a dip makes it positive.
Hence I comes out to 4.20 Hz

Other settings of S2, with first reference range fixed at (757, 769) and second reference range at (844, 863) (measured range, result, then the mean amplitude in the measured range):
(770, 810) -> 0.38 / 261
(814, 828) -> 0.45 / 261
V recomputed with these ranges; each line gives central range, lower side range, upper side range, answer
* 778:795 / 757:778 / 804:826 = 2.3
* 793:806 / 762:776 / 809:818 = 2.4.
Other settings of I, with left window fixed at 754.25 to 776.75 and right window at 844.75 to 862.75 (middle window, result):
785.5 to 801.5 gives 4.46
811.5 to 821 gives 2.06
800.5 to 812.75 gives 3.26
